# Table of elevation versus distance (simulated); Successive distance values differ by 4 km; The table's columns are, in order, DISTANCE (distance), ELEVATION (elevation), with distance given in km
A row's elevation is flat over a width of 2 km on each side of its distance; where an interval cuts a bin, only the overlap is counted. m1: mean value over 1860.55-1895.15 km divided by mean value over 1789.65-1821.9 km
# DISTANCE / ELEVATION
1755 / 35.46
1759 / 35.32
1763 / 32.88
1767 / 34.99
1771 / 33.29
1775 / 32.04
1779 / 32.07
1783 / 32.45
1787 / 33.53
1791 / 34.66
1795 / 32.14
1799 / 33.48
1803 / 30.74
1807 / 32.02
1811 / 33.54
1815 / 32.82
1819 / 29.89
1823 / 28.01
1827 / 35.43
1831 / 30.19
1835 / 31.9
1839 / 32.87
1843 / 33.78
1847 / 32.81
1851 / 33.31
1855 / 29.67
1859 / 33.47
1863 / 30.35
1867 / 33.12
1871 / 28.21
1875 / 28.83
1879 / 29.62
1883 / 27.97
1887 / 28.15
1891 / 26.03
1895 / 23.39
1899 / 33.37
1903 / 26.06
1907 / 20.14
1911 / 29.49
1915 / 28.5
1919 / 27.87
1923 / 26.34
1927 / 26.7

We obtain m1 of 0.89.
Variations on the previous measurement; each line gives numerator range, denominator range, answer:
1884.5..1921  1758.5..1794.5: 0.81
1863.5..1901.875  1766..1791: 0.87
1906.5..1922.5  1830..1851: 0.83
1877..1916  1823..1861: 0.84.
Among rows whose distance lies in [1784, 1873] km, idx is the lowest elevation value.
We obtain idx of 28.01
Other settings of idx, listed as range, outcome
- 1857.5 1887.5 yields 27.97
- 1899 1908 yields 20.14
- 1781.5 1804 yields 30.74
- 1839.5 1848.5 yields 32.81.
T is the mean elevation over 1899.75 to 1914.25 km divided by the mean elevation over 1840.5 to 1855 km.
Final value 0.80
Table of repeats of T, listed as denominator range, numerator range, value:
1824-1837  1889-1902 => 0.85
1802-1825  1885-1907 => 0.86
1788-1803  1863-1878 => 0.91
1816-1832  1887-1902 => 0.89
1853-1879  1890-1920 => 0.88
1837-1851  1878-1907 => 0.82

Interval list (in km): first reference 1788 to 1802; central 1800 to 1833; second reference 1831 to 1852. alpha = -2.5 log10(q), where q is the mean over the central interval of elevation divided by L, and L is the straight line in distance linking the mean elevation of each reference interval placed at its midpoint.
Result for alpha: 0.04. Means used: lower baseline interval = 33.2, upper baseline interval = 32.7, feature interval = 31.6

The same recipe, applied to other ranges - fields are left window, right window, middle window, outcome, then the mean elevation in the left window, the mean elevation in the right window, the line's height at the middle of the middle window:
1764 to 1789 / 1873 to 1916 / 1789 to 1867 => -0.06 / 33.1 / 27.4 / 30.6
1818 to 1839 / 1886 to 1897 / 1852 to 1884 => -0.10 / 31.3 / 25.6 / 27.8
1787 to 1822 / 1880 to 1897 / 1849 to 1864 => -0.11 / 32.3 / 26.6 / 28.8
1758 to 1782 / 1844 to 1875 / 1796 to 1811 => 0.01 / 33.3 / 31.5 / 32.6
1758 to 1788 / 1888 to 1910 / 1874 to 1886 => -0.06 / 33.2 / 26.1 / 27.2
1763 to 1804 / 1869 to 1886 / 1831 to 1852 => -0.08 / 33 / 28.6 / 30.3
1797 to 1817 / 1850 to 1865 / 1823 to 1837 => 0.01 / 32.5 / 31.6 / 32.1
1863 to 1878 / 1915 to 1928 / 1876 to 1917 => 0.05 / 30.1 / 27.2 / 28.6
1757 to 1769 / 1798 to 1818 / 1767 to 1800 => 0.01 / 34.4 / 32.3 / 33.5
